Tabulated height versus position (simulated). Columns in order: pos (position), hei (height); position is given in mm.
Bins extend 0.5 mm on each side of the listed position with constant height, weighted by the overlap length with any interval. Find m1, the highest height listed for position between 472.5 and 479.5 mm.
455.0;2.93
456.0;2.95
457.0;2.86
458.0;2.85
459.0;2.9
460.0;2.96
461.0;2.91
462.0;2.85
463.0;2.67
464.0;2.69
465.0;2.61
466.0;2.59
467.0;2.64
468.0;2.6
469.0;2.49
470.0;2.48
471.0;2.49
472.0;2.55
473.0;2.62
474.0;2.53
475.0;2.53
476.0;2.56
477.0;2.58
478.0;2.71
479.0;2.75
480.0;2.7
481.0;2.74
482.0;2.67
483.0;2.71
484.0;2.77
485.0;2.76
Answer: 2.75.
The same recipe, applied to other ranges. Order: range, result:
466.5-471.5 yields 2.64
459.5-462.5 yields 2.96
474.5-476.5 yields 2.56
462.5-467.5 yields 2.69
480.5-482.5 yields 2.74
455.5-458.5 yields 2.95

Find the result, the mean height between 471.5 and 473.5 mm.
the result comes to 2.58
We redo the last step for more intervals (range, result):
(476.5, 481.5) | 2.7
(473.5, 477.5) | 2.55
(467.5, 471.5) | 2.52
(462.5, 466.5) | 2.64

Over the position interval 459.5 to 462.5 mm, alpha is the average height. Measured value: 2.91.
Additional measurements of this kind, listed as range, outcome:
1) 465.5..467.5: 2.62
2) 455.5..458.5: 2.89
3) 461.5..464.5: 2.74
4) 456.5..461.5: 2.9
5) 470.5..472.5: 2.52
